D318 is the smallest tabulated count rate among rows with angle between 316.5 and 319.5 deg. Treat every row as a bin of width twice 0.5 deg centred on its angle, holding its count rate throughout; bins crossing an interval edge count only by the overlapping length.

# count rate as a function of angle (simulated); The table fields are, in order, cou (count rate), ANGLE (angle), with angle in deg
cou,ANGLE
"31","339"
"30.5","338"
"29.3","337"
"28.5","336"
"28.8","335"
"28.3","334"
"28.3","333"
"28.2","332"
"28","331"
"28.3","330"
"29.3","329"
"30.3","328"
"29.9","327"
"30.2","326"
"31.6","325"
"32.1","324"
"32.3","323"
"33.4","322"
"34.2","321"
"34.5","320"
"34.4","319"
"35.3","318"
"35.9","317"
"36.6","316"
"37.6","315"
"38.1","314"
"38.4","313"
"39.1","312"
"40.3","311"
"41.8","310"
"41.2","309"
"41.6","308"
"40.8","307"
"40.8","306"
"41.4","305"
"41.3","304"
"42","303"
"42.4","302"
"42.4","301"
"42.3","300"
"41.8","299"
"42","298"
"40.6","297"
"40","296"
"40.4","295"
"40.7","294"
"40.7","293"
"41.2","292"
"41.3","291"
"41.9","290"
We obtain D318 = 34.4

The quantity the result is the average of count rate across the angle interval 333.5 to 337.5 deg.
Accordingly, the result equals 28.7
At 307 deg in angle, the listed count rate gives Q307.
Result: 40.8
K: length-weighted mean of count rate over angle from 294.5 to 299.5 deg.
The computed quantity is 41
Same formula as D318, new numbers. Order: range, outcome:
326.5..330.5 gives 28.3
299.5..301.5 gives 42.3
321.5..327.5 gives 29.9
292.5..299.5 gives 40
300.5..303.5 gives 42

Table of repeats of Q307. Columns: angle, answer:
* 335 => 28.8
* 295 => 40.4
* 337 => 29.3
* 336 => 28.5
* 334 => 28.3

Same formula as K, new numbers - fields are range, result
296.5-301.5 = 41.8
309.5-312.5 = 40.4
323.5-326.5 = 31.3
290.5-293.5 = 41.1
